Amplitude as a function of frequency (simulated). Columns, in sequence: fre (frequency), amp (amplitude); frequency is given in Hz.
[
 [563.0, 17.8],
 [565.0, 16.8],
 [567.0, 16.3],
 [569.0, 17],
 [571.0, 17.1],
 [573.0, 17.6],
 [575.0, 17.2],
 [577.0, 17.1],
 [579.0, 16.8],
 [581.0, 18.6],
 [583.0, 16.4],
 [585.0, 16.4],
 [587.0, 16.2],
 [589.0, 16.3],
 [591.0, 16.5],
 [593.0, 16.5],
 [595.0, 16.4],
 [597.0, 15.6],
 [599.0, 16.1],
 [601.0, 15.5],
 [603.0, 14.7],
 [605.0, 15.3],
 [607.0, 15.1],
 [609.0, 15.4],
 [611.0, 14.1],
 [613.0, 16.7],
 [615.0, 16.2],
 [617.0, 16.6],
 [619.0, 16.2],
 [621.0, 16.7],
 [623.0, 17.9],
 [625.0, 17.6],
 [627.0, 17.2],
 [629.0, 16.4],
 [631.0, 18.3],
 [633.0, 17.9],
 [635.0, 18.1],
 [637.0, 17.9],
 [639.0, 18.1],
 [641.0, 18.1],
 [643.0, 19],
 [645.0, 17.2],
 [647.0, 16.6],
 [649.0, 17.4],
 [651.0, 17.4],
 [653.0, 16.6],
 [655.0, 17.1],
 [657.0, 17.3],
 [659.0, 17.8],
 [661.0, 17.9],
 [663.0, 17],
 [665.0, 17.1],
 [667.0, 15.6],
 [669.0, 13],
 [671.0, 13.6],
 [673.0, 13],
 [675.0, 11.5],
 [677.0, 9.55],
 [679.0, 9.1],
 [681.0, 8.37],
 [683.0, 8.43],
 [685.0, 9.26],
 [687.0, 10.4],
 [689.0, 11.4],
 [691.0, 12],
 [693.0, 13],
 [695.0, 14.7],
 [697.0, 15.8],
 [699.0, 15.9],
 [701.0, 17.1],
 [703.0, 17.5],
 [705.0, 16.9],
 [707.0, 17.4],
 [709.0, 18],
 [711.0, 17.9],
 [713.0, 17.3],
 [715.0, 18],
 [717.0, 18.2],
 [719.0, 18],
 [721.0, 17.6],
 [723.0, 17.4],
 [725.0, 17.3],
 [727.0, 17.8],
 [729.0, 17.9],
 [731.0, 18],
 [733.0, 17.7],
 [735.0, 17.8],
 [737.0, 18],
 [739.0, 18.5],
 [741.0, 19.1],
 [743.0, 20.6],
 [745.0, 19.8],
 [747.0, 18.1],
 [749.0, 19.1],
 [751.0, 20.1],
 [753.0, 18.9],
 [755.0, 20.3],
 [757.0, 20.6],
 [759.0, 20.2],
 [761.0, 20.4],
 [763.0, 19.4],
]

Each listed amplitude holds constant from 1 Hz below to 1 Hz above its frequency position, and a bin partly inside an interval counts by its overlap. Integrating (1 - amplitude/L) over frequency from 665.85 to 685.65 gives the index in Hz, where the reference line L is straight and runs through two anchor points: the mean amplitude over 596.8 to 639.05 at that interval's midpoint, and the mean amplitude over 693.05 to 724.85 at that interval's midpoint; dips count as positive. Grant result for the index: 6.62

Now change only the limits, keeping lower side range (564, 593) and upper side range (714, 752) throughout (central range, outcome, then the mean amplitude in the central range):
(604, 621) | 1.42 Hz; 15.8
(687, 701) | 3.27 Hz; 13.8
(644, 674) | 2.27 Hz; 16.3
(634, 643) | -0.36 Hz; 18.2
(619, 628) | 0.04 Hz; 17.2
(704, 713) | 0.30 Hz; 17.5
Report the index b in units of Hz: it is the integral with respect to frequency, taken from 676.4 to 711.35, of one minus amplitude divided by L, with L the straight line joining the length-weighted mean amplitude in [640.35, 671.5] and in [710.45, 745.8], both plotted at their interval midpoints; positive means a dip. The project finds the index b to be 8.21 Hz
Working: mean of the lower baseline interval 16.8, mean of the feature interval 13.4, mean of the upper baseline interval 18.2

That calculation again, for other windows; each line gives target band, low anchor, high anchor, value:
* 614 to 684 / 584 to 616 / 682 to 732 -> -0.2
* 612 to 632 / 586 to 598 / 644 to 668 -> -0.4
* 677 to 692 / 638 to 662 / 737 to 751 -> 6.9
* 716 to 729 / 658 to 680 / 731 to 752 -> -0.1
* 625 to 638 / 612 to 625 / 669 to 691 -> -1.8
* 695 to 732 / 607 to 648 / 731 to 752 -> 2.1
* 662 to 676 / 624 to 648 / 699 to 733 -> 2.6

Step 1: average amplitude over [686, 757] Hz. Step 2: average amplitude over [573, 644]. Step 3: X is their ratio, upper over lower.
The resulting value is 1.0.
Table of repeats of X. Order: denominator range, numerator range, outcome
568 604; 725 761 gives 1.15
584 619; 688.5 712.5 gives 0.99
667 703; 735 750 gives 1.53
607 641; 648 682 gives 0.87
